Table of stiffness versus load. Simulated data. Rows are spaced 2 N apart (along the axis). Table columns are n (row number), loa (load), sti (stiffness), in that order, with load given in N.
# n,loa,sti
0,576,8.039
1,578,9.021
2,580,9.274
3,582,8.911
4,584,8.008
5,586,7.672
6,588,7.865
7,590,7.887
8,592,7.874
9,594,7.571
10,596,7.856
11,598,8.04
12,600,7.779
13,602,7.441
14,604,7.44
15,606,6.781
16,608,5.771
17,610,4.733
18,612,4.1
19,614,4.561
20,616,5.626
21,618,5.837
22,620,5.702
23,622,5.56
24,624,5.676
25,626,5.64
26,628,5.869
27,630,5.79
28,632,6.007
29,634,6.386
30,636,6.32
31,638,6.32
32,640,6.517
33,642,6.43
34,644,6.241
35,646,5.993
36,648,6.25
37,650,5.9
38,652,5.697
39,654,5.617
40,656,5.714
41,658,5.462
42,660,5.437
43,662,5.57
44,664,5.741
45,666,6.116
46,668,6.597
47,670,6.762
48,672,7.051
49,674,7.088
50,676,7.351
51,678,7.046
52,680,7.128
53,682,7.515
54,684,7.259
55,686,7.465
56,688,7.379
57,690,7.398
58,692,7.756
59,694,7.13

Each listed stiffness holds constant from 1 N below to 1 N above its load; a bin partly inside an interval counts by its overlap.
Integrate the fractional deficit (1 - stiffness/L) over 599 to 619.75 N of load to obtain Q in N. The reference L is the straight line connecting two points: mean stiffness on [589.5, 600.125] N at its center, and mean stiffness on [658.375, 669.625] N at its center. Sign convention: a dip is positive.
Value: 4.1 N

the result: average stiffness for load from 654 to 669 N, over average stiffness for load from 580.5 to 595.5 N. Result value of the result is 0.72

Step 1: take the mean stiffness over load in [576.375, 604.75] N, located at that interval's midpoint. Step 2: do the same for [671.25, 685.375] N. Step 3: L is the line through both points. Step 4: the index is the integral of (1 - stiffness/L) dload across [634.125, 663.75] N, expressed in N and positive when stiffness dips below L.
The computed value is 6.04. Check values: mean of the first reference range 8.05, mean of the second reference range 7.22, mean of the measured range 5.97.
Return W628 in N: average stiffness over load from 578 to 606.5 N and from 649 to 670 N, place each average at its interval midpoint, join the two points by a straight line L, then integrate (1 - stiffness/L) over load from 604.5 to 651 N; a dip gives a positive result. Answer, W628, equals 6.4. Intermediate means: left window 7.94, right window 5.83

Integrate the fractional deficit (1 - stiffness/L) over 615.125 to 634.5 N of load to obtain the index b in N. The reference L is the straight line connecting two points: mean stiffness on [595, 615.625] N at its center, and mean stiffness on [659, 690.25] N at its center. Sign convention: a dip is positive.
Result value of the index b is 2.2 N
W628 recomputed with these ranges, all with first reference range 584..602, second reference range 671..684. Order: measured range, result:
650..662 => 2.8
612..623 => 3.3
